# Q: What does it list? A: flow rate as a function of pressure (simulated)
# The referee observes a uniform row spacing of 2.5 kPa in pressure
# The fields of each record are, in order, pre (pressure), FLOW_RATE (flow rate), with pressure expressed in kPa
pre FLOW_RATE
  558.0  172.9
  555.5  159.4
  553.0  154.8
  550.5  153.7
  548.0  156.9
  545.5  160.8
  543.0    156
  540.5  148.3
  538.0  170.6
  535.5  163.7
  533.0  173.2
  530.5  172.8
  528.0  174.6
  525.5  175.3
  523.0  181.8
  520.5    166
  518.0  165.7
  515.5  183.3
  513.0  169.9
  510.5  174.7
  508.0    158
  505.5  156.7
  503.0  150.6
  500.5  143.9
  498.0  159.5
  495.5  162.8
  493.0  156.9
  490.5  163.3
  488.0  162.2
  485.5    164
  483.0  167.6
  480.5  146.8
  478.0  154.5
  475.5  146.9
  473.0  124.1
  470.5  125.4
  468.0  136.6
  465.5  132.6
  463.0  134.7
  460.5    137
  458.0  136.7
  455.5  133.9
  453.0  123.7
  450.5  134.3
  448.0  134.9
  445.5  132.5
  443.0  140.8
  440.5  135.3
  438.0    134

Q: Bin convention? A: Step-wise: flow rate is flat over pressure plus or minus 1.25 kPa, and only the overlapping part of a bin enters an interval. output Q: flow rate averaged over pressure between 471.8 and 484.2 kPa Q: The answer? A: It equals 148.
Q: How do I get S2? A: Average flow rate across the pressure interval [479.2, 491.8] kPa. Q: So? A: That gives 161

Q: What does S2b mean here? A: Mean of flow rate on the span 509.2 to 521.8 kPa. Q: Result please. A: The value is 172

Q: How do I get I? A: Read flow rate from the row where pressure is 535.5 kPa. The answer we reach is 163.7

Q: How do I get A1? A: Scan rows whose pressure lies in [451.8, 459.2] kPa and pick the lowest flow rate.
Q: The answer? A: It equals 123.7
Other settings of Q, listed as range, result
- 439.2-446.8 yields 136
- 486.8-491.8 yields 163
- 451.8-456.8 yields 129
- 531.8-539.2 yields 169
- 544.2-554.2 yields 157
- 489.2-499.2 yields 161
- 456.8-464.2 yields 136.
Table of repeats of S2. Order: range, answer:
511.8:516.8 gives 177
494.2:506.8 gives 155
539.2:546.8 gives 155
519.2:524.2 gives 174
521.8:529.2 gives 177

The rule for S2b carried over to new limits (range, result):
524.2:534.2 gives 174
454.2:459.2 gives 135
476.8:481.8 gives 151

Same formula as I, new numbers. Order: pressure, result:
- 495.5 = 162.8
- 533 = 173.2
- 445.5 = 132.5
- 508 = 158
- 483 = 167.6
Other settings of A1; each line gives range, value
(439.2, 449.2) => 132.5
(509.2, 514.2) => 169.9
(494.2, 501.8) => 143.9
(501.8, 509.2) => 150.6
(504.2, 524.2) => 156.7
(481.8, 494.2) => 156.9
